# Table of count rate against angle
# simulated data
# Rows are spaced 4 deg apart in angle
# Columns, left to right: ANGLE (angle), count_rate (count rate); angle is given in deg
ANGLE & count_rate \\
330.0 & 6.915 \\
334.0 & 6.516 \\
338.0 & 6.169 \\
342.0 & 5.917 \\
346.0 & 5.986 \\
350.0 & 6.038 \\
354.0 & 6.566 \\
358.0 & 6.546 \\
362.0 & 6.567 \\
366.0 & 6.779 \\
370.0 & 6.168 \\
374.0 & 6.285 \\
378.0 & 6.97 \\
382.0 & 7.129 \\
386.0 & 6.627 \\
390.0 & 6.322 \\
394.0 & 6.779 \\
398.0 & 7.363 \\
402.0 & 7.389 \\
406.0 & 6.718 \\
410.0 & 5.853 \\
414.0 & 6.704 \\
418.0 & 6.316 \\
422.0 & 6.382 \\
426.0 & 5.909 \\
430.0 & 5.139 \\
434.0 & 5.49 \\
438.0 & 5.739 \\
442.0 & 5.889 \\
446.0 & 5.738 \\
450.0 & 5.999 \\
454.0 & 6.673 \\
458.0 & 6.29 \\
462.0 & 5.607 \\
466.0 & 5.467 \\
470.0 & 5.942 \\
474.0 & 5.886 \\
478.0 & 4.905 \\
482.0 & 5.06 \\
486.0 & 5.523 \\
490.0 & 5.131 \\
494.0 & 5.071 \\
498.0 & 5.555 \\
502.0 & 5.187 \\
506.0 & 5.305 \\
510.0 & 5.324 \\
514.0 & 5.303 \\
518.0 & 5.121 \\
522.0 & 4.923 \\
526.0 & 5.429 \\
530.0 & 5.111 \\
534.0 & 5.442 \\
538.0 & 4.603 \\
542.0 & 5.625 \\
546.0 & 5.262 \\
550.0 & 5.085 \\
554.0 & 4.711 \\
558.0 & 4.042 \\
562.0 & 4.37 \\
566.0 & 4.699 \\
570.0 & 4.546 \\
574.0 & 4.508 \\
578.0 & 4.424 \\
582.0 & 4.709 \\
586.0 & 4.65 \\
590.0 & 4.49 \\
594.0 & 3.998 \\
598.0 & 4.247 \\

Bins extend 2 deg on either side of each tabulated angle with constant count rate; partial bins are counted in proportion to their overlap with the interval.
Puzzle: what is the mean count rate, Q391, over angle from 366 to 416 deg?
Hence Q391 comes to 6.7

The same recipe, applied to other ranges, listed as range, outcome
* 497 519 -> 5.3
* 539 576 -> 4.76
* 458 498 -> 5.45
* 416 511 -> 5.65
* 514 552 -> 5.18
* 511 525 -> 5.15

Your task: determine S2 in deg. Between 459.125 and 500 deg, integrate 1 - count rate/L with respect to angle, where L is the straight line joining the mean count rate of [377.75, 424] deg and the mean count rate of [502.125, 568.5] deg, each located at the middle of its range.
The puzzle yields 2.1 deg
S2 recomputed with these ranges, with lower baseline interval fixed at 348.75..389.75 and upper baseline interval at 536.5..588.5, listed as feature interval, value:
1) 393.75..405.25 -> -1.7 deg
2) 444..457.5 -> -0.9 deg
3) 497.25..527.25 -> -0.3 deg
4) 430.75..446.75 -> 0.6 deg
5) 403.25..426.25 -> -0.9 deg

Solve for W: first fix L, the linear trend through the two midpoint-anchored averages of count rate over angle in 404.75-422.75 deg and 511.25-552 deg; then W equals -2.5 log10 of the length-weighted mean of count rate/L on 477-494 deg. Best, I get 0.10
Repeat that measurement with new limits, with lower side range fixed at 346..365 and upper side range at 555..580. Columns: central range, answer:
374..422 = -0.120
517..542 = -0.077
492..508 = -0.045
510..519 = -0.067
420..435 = -0.002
